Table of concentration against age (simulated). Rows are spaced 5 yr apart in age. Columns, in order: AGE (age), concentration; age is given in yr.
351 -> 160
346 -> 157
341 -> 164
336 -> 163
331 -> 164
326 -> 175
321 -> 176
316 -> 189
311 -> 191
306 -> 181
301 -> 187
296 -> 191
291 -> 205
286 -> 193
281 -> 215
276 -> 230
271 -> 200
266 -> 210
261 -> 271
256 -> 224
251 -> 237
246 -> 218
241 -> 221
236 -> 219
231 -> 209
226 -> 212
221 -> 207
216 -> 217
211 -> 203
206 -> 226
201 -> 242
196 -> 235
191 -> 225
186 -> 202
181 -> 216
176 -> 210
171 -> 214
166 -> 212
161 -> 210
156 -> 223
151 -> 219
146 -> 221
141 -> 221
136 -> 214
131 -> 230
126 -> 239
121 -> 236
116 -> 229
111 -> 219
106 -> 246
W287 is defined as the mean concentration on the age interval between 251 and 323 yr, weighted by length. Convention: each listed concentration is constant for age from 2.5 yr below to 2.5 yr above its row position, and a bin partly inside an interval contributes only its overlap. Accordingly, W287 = 206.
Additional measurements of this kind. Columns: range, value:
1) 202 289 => 219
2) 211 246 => 214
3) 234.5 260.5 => 228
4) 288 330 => 186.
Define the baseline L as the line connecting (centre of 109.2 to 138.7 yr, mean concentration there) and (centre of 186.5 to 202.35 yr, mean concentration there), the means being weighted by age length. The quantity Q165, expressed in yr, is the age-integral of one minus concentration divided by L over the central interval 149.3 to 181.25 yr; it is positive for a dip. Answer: 1.97 yr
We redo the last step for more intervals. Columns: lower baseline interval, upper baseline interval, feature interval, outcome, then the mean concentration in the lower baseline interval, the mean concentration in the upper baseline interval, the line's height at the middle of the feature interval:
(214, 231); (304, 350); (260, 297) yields -4.3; 211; 173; 191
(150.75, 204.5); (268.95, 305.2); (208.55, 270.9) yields -3.2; 219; 202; 209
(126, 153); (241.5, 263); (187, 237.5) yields 2.6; 223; 235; 231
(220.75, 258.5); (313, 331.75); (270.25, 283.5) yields -1.1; 219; 178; 200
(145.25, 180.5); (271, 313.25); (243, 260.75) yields -2.4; 215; 199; 204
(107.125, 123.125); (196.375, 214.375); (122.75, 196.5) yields 2.6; 229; 225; 227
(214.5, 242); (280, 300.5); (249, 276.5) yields -3.1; 214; 199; 205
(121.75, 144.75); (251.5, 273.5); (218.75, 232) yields 1.0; 226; 227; 227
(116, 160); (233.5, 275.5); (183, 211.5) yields 0.2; 225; 225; 225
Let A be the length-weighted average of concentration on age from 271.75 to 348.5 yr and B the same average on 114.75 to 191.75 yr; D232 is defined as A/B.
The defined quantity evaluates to 0.84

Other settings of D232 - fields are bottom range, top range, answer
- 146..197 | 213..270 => 1.02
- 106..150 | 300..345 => 0.77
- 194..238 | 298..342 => 0.81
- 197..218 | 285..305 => 0.87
